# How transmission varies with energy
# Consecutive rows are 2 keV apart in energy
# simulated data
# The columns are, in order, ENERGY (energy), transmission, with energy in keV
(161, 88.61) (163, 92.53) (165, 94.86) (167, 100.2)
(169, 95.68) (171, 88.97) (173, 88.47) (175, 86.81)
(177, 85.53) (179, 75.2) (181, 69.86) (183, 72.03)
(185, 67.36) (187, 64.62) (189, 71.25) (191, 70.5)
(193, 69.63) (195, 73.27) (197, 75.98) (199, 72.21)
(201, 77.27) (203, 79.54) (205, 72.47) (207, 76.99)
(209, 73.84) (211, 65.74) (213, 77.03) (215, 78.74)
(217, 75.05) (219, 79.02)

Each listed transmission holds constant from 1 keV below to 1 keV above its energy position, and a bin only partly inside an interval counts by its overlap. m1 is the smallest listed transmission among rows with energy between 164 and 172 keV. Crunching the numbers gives 88.97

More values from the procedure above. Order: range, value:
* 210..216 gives 65.74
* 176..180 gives 75.2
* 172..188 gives 64.62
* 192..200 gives 69.63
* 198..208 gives 72.21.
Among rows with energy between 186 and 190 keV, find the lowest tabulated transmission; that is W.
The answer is 64.62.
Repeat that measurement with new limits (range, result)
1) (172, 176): 86.81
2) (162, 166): 92.53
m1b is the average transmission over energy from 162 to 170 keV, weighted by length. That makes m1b 95.8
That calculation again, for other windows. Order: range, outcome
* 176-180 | 80.4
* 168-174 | 91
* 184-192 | 68.4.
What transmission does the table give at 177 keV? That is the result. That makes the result 85.53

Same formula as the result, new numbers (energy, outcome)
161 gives 88.61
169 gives 95.68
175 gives 86.81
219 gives 79.02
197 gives 75.98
